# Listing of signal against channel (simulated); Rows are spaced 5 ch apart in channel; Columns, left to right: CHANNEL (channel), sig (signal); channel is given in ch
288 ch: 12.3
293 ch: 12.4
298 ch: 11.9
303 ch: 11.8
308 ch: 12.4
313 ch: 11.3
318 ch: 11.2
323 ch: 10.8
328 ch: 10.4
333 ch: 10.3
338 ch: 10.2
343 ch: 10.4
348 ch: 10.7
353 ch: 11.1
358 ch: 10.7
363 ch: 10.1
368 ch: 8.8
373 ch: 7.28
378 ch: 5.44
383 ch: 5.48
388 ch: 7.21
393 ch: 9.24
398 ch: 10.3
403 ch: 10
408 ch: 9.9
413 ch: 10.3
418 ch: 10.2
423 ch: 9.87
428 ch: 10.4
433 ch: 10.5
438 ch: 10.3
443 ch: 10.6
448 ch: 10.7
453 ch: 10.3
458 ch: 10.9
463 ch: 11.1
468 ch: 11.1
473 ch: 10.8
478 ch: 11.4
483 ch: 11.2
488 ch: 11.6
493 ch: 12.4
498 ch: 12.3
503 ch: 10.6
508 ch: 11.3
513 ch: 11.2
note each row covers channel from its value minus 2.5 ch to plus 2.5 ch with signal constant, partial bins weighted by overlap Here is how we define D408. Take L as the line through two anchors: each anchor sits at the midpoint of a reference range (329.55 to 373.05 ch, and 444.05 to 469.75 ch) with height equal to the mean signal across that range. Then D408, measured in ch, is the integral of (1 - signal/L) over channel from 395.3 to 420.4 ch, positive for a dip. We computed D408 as 0.8 ch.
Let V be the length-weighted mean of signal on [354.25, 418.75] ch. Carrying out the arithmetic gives 8.85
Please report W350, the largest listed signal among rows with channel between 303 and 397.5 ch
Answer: 12.4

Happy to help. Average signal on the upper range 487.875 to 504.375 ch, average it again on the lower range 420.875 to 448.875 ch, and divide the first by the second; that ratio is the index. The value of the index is 1.1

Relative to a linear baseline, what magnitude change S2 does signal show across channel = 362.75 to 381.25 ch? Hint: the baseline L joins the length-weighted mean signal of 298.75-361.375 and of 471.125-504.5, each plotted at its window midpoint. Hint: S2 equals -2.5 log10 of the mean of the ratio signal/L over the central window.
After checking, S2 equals 0.42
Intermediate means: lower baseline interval 11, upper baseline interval 11.5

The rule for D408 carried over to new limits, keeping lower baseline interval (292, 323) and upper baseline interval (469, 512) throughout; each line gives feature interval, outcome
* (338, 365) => 2.50 ch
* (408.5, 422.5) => 1.70 ch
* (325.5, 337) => 1.33 ch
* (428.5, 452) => 2.06 ch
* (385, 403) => 4.06 ch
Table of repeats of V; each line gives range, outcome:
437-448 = 10.5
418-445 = 10.3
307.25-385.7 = 9.72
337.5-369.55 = 10.3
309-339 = 10.8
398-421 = 10.1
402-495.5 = 10.7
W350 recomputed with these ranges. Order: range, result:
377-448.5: 10.7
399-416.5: 10.3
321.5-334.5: 10.8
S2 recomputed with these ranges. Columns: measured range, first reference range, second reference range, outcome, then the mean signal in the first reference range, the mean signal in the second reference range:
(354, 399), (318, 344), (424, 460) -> 0.254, 10.5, 10.5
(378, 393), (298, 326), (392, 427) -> 0.479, 11.5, 10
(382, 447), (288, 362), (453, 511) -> 0.161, 11.1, 11.3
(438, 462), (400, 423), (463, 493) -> 0.017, 10.1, 11.3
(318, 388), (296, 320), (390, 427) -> 0.175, 11.7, 9.95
